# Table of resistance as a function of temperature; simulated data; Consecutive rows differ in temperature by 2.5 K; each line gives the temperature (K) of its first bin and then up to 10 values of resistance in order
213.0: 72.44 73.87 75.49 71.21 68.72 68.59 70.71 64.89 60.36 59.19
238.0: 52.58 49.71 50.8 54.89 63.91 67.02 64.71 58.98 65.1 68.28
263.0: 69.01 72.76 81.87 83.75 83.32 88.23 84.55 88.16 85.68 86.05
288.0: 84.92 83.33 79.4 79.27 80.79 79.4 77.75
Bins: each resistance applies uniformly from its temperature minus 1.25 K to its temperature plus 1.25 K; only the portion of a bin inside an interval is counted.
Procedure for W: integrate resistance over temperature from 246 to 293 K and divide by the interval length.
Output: 76.4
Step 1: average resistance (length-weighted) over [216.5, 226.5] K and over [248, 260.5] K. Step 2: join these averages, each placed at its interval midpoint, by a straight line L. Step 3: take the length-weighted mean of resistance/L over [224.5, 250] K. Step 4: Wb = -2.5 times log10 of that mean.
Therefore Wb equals 0.14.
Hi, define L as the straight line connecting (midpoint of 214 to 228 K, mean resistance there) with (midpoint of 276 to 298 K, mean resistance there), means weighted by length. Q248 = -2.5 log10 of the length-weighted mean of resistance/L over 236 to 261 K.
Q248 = 0.28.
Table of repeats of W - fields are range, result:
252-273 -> 71.4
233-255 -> 58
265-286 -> 84.1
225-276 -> 66.3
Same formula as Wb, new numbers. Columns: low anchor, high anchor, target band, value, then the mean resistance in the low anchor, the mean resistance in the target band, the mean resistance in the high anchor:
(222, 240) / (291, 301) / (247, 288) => -0.05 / 62.9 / 76.1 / 80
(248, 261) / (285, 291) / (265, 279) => -0.11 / 64.5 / 82.9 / 84.8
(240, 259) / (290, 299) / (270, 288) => -0.17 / 59.7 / 85.7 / 80.5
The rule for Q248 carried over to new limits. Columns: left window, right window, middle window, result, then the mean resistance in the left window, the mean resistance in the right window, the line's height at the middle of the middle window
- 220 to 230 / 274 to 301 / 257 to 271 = 0.077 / 69.3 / 83.7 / 78.3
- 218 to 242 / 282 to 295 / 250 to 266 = 0.107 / 63.4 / 83.6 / 73.1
